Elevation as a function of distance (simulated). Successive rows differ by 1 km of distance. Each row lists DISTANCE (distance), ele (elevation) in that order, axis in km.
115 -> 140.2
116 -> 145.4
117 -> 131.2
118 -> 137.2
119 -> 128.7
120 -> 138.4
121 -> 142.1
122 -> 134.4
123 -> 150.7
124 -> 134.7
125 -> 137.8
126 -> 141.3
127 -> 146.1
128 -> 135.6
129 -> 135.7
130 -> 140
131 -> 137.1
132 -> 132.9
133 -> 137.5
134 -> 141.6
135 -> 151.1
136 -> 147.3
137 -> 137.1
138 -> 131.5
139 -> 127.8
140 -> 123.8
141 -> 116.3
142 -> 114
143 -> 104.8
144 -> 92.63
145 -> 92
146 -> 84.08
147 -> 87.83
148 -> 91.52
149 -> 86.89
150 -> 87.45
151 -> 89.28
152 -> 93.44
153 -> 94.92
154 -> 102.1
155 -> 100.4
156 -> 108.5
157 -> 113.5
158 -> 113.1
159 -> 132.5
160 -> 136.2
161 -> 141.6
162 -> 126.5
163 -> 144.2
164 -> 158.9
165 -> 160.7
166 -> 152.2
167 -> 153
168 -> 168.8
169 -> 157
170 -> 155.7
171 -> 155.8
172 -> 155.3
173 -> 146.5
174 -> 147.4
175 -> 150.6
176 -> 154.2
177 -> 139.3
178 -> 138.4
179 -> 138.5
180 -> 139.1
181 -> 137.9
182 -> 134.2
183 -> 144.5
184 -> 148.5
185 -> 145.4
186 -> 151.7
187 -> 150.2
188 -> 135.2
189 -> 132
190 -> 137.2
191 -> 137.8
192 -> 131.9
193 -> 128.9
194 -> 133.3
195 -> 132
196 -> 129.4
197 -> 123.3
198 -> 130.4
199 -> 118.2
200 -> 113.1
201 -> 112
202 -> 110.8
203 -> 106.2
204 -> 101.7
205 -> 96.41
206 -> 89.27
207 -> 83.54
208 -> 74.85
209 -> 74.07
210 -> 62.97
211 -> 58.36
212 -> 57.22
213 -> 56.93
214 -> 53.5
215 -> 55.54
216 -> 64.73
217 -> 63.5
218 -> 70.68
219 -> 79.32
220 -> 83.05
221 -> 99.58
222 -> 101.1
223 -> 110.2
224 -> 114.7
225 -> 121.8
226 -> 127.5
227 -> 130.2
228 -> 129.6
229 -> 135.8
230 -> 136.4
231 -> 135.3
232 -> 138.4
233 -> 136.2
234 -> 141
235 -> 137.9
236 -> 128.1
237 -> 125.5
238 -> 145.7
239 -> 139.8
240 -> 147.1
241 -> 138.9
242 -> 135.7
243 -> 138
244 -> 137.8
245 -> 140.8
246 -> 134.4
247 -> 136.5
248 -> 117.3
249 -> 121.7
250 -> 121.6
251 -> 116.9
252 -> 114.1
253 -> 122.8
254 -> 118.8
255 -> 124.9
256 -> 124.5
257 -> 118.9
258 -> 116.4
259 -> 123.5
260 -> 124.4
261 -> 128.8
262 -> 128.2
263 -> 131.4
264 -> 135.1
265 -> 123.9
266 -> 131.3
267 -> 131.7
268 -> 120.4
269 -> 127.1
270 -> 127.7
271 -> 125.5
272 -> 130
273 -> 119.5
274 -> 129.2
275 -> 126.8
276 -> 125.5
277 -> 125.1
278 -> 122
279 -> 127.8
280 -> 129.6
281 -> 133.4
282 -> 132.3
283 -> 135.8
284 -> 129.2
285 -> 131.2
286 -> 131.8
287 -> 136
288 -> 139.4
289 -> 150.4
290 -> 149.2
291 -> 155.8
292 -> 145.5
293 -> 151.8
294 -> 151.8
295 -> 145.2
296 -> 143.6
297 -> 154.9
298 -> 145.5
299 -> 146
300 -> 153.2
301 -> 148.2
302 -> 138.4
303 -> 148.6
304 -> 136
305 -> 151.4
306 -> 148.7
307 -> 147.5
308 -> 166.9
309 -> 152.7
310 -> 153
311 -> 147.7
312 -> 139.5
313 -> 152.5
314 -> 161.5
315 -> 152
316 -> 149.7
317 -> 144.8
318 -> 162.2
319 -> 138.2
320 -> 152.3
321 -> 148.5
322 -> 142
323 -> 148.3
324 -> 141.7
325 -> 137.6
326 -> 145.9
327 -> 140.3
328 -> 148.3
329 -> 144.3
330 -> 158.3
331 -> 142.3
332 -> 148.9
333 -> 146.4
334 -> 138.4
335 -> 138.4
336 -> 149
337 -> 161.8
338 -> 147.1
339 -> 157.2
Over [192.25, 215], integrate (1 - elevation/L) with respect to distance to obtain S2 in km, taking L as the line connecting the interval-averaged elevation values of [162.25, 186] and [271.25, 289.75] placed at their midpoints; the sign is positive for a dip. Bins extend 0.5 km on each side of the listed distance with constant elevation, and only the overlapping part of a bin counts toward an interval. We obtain 7.44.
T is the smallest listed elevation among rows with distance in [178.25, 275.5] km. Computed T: 53.5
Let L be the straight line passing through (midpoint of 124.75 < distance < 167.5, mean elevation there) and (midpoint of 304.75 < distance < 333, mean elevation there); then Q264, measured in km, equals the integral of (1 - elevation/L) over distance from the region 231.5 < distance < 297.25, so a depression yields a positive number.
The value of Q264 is 3.9 km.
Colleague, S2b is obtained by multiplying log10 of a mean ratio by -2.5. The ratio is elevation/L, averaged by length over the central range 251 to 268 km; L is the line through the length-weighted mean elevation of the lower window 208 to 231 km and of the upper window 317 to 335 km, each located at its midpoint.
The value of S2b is -0.12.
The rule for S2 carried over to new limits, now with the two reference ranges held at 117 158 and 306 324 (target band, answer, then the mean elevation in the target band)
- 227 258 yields 1.6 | 131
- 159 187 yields -4.6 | 147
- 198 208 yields 2.1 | 103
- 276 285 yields 0.9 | 129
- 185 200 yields -0.4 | 133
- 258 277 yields 2.1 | 127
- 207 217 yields 5.3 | 63.2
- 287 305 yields 0.0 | 147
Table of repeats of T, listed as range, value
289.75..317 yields 136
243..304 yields 114.1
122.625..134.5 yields 132.9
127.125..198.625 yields 84.08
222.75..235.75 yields 110.2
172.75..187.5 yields 134.2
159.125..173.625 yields 126.5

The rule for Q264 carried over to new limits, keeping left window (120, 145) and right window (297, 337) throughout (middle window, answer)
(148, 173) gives 1.2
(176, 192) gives -0.5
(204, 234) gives 9.5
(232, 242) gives 0.2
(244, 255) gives 1.3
